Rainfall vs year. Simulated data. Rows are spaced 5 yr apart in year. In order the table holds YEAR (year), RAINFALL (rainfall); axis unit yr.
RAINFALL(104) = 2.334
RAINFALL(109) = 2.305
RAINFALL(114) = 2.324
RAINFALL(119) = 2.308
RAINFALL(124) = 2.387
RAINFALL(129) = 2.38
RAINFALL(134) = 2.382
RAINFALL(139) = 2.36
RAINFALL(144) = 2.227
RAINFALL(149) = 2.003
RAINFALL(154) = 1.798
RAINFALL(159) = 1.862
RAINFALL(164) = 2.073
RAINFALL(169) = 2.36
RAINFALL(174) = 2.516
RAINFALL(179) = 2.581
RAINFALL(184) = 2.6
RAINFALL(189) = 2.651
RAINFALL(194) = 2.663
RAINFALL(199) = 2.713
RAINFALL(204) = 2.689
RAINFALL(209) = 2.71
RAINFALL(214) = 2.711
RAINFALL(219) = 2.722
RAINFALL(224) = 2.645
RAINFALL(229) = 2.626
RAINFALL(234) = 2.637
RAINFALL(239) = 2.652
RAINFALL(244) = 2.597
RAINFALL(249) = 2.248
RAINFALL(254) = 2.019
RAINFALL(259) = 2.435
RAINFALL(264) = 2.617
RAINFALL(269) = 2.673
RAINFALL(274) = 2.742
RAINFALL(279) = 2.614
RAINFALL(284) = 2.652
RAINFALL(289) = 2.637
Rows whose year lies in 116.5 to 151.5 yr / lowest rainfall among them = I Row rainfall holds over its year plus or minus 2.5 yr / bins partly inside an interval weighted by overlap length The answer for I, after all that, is 2.003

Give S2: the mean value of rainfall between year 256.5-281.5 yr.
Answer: 2.62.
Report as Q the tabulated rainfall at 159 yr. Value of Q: 1.862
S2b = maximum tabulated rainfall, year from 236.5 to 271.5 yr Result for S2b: 2.673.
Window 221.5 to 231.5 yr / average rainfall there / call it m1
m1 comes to 2.64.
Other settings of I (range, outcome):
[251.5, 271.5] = 2.019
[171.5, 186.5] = 2.516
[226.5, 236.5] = 2.626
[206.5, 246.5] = 2.597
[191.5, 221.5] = 2.663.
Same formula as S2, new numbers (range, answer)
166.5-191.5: 2.54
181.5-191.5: 2.63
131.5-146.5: 2.32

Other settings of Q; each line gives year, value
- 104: 2.334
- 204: 2.689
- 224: 2.645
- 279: 2.614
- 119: 2.308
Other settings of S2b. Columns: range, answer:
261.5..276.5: 2.742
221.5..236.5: 2.645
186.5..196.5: 2.663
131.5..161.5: 2.382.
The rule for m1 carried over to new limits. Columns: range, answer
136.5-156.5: 2.1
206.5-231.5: 2.68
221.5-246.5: 2.63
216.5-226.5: 2.68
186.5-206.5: 2.68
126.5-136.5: 2.38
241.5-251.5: 2.42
